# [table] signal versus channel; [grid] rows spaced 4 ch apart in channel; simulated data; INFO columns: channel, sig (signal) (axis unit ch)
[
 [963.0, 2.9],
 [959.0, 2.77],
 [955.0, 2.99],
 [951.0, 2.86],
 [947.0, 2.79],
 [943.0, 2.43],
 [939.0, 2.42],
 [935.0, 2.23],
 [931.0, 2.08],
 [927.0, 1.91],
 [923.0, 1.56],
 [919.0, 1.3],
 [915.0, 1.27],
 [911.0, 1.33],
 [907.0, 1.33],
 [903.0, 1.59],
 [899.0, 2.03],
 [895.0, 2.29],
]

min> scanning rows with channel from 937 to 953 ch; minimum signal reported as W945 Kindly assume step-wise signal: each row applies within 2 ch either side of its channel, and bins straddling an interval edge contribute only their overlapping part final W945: 2.42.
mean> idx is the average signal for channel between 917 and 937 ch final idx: 1.82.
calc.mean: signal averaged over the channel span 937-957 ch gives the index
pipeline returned 2.7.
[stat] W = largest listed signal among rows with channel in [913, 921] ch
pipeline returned 1.3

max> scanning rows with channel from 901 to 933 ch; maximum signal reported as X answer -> 2.08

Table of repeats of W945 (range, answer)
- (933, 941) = 2.23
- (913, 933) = 1.27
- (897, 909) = 1.33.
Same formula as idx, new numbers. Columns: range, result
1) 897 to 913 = 1.57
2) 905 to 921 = 1.31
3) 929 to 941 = 2.24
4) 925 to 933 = 2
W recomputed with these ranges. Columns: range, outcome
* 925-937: 2.23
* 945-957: 2.99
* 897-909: 2.03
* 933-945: 2.43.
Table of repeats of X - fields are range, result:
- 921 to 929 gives 1.91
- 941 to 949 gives 2.79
